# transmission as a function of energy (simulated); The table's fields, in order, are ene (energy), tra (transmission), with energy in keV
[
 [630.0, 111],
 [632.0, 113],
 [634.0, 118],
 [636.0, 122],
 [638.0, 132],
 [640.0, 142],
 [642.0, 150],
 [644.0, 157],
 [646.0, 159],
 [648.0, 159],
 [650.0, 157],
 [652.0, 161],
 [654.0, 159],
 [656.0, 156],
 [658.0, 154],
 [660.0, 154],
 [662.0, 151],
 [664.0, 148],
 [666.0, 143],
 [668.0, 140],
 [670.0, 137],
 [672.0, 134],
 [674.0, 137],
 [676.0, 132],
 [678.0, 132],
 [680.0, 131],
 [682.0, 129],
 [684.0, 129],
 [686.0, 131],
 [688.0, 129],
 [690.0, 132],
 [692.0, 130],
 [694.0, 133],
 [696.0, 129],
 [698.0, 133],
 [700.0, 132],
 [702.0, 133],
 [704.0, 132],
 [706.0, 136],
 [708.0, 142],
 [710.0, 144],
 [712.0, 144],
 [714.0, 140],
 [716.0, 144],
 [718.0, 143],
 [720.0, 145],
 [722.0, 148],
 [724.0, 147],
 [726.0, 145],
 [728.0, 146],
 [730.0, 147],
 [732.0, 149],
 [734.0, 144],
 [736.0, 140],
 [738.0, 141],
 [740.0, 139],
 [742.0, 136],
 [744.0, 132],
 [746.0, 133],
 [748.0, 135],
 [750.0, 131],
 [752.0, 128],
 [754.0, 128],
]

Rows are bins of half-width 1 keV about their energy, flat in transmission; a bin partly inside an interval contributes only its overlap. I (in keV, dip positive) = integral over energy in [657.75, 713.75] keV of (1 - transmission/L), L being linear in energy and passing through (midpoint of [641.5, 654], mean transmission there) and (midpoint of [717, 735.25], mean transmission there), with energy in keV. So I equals 5.6 keV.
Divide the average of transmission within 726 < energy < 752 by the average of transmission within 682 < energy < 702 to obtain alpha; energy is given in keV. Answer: 1.1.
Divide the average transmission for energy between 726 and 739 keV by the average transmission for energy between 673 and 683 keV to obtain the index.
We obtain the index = 1.1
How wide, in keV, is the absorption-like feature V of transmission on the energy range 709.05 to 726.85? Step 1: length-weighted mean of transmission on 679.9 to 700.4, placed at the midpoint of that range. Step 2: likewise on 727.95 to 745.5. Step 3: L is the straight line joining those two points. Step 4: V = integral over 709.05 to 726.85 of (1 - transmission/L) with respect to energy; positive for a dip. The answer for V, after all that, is -1.0 keV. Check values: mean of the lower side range 131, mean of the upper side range 141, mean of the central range 144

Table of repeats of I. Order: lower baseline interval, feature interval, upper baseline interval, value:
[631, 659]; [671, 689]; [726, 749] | 1.5 keV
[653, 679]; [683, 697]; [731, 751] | 1.2 keV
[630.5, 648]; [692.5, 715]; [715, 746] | 0.8 keV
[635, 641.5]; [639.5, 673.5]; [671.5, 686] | -4.6 keV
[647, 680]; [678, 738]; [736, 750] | 1.0 keV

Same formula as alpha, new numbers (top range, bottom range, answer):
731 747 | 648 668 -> 0.91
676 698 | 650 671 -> 0.87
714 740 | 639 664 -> 0.93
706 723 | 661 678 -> 1.03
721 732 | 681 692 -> 1.13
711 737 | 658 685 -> 1.04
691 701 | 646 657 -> 0.83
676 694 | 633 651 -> 0.91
